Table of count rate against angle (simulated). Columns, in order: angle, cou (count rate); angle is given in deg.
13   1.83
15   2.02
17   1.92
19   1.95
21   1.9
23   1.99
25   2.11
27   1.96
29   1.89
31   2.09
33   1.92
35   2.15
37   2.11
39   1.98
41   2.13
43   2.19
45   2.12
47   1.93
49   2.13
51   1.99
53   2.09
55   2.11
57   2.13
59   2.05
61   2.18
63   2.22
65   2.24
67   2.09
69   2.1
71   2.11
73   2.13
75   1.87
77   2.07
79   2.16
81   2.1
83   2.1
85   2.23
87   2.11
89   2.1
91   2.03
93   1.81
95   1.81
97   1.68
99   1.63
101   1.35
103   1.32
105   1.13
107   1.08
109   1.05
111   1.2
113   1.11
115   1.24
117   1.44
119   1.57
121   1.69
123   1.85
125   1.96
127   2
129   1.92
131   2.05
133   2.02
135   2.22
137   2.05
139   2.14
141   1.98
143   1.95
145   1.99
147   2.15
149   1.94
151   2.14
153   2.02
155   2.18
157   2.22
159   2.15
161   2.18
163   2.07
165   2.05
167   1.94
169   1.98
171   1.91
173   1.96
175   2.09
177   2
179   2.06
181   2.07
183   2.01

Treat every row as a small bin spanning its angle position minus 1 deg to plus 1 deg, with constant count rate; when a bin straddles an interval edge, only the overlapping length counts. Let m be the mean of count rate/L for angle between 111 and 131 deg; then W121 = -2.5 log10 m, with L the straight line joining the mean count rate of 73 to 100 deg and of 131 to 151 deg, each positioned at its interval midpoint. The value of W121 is 0.231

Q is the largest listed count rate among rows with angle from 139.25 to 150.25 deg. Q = 2.15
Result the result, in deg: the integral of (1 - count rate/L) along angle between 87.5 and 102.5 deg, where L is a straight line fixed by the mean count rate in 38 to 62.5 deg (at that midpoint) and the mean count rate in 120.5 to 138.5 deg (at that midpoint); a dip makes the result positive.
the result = 1.9 deg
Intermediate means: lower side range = 2.09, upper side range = 1.99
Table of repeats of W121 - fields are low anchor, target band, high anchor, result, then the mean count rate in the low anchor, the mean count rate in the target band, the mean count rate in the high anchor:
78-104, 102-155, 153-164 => 0.17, 1.88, 1.75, 2.15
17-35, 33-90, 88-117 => -0.21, 1.98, 2.1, 1.47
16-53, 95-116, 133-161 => 0.50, 2.03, 1.3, 2.09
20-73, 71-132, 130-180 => 0.19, 2.07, 1.73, 2.06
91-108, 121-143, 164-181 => -0.16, 1.51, 2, 2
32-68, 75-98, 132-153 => 0.04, 2.1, 2.01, 2.06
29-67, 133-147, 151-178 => 0.00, 2.09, 2.06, 2.06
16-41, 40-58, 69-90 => -0.03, 2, 2.09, 2.1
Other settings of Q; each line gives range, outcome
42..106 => 2.24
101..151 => 2.22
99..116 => 1.63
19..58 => 2.19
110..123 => 1.85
